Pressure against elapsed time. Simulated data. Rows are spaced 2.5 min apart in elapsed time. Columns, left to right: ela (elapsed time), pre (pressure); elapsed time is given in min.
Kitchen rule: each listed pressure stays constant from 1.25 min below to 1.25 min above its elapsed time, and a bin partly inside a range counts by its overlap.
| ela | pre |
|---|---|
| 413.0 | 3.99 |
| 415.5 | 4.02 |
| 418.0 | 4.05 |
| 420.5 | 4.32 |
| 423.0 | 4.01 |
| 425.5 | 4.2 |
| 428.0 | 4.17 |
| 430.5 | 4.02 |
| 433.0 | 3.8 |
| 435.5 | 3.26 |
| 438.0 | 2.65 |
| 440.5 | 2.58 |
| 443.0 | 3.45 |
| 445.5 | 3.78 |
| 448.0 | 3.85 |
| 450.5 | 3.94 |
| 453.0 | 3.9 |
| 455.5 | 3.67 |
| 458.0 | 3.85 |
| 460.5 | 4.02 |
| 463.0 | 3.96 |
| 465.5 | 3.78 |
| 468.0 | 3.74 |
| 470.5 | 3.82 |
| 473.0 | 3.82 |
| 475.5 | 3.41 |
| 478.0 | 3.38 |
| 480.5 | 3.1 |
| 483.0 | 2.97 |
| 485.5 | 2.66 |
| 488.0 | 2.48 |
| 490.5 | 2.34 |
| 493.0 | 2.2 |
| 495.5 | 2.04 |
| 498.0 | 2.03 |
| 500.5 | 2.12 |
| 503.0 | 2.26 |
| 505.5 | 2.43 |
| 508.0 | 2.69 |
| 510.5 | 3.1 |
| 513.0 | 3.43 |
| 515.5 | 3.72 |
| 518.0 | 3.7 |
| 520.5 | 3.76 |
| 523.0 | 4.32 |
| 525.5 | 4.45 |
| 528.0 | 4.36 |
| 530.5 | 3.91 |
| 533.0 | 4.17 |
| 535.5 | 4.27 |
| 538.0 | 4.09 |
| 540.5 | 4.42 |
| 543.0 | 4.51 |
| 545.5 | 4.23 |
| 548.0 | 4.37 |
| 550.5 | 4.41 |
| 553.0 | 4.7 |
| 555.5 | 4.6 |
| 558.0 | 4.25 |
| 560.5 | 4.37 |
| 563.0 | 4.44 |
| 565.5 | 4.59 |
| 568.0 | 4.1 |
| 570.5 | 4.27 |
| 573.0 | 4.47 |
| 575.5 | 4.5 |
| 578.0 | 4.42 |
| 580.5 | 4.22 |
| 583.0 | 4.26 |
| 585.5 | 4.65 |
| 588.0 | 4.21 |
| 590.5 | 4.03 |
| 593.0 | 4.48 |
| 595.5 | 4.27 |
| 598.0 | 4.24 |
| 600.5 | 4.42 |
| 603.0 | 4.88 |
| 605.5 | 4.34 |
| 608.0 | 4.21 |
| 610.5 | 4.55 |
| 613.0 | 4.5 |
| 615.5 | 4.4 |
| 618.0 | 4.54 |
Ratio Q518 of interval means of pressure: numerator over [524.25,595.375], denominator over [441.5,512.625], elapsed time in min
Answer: 1.4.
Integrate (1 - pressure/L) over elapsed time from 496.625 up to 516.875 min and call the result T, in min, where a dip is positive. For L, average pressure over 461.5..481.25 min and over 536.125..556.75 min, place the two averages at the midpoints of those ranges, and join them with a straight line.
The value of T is 6.5 min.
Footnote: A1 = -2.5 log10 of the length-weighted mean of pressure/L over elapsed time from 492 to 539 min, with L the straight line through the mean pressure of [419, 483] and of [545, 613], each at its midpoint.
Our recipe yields 0.22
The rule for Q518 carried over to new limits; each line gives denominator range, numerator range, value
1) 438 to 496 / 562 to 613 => 1.31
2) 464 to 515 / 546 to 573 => 1.52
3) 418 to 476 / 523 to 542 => 1.13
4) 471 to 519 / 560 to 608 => 1.54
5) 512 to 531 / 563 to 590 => 1.10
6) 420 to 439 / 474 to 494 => 0.75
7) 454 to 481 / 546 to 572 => 1.19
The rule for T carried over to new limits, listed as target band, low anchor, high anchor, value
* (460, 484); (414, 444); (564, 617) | 1.83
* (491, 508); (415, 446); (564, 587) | 7.62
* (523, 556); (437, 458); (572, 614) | -2.21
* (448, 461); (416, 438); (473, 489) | -1.44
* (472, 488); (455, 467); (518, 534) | 3.18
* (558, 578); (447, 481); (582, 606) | -0.62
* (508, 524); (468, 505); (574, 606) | -1.67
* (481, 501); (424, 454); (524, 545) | 7.97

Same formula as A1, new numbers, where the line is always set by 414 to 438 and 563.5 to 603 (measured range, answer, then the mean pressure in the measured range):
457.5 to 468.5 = 0.04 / 3.88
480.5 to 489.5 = 0.43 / 2.75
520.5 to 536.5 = 0.00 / 4.21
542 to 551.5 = -0.03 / 4.38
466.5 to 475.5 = 0.08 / 3.74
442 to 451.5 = 0.06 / 3.76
